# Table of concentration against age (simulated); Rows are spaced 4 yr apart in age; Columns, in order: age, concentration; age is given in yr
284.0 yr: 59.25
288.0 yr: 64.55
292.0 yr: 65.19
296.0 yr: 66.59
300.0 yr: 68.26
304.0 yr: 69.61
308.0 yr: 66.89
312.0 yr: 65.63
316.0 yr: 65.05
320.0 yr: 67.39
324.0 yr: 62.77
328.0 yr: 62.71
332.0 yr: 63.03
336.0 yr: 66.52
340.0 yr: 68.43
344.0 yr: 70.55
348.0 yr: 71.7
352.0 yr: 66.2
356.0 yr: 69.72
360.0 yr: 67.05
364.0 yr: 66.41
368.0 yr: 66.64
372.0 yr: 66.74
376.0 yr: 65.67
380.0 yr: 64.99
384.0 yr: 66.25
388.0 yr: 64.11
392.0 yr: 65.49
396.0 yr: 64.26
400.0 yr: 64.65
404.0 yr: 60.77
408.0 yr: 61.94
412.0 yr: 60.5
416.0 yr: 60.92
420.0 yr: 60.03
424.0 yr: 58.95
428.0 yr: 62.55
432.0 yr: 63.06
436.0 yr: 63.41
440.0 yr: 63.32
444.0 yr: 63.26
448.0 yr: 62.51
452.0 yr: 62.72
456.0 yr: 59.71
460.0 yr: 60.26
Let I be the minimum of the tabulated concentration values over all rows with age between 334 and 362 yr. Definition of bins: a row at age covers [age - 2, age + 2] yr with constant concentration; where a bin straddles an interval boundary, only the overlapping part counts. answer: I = 66.2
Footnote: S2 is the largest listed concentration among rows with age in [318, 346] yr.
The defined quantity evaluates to 70.55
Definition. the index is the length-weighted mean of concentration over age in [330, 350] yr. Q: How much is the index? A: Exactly 68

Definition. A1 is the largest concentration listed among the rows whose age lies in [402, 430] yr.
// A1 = 62.55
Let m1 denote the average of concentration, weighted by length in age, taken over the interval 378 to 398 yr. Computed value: 65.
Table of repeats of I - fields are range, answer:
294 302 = 66.59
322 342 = 62.71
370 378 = 65.67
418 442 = 58.95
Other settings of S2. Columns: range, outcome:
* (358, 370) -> 67.05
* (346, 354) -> 71.7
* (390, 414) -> 65.49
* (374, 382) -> 65.67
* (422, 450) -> 63.41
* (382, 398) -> 66.25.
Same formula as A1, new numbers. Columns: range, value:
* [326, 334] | 63.03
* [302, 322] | 69.61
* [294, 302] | 68.26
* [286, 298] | 66.59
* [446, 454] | 62.72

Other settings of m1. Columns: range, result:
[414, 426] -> 60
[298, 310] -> 68.3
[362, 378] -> 66.4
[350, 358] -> 68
